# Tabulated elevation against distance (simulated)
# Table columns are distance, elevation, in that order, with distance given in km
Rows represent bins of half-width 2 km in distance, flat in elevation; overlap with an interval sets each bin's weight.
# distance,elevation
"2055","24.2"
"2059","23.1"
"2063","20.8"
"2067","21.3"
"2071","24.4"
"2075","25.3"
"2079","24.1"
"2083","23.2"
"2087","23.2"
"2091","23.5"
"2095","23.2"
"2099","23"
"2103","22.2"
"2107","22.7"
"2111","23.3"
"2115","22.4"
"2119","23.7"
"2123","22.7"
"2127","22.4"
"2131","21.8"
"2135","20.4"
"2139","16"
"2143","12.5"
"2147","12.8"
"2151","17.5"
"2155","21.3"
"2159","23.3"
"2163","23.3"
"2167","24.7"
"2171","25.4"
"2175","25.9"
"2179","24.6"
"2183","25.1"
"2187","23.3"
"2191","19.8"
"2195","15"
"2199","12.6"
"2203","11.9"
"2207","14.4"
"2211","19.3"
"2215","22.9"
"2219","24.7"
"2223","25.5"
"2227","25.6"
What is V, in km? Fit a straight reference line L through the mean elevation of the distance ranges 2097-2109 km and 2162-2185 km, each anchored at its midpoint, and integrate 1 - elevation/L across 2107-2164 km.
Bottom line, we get 8.1 km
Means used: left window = 22.6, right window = 24.9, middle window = 20.3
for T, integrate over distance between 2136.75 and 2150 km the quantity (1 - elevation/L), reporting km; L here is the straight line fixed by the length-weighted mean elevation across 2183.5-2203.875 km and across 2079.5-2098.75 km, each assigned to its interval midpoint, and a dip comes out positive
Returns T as 4.0 km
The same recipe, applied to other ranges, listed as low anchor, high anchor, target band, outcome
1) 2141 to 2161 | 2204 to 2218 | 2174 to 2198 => -4.6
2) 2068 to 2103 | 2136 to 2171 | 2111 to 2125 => -0.9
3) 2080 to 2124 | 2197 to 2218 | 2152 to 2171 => -3.6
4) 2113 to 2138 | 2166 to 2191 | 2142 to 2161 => 4.5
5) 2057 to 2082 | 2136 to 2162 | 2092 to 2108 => -1.4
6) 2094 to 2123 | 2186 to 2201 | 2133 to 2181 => -2.8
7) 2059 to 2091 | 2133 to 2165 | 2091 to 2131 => -3.8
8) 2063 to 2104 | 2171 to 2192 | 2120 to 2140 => 2.2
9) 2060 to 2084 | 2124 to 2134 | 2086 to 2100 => -0.3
